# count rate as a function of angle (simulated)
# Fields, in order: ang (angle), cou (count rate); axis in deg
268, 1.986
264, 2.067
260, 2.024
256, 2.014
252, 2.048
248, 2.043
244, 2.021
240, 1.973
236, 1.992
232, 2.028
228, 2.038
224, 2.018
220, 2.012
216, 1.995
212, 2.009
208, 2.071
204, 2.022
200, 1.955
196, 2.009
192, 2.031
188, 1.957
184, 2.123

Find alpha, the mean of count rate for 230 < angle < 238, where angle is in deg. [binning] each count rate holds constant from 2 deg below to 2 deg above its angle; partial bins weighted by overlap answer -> 2.01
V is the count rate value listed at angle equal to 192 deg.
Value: 2.031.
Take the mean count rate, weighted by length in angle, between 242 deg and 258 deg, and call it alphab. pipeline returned 2.03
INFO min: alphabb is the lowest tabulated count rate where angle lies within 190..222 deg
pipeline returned 1.955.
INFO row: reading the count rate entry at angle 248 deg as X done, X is 2.043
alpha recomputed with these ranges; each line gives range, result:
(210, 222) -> 2.01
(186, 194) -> 1.99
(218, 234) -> 2.02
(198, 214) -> 2.01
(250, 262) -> 2.03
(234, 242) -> 1.98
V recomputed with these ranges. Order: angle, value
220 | 2.012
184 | 2.123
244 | 2.021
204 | 2.022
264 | 2.067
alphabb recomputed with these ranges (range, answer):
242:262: 2.014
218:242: 1.973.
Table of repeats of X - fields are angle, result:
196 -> 2.009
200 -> 1.955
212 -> 2.009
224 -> 2.018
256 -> 2.014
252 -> 2.048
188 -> 1.957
